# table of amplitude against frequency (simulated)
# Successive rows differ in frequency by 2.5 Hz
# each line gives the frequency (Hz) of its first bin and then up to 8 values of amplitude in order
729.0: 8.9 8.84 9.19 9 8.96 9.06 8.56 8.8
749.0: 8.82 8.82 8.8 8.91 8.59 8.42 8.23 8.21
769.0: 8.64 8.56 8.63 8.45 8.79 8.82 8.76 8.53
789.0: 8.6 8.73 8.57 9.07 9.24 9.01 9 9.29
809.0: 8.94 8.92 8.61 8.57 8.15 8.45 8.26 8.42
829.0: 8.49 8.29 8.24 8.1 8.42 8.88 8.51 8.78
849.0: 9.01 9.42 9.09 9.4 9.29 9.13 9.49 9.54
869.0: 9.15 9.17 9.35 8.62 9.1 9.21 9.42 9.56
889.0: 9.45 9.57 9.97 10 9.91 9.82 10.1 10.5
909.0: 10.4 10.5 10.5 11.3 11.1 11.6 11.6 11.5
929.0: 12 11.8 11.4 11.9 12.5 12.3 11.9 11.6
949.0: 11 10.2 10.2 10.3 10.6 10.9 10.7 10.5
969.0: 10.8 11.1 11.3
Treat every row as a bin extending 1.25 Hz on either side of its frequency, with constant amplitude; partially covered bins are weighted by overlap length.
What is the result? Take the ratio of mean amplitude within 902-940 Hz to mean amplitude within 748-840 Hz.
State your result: 1.3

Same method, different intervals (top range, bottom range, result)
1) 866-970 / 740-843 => 1.22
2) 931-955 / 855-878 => 1.24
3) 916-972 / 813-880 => 1.28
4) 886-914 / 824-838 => 1.21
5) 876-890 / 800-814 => 1.03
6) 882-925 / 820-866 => 1.17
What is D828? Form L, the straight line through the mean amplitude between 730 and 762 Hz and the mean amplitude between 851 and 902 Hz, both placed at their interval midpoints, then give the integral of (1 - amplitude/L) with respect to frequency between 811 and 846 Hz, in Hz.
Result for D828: 2.9 Hz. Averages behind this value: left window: 8.84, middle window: 8.45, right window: 9.41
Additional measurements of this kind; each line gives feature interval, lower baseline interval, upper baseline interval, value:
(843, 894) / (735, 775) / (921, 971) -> 4.9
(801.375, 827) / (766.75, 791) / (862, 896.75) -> 0.6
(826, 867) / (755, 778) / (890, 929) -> 3.6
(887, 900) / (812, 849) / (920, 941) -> 1.0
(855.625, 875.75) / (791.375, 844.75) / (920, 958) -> 0.9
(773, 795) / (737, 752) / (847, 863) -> 0.8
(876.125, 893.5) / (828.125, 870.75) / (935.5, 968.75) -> 0.6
